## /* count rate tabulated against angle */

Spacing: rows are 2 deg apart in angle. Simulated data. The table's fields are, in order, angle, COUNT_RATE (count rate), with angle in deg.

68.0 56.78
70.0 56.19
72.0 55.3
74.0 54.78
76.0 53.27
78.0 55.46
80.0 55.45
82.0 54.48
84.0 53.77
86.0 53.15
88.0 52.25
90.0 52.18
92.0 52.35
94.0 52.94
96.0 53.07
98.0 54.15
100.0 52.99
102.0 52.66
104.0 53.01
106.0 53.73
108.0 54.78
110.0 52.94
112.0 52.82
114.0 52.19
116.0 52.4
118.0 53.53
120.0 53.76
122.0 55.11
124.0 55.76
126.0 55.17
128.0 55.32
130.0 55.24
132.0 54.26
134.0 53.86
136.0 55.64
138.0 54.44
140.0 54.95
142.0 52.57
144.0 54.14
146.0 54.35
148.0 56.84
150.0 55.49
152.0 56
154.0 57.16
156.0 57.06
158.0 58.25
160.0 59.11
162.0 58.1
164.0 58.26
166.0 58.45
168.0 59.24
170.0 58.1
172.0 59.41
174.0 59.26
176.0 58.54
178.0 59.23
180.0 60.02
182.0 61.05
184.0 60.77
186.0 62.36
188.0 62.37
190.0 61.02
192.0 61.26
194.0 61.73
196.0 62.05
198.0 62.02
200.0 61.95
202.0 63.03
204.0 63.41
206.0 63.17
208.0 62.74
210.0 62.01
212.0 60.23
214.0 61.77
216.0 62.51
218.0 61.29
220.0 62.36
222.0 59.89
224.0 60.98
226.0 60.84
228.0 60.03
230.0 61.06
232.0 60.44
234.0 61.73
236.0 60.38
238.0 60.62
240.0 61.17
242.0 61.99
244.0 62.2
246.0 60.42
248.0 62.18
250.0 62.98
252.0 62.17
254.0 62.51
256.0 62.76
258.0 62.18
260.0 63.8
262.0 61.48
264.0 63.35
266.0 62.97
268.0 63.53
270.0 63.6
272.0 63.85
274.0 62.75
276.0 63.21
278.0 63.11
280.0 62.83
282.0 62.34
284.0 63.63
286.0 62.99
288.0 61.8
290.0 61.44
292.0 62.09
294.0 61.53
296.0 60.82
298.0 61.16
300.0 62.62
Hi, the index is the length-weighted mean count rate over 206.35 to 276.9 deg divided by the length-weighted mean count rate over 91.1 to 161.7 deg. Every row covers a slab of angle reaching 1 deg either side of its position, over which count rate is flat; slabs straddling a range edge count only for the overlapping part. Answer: 1.14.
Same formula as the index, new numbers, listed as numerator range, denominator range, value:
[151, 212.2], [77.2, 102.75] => 1.13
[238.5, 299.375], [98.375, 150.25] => 1.15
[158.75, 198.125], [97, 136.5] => 1.11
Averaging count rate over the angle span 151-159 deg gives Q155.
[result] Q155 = 57.1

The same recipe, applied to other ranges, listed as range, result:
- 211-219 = 61.5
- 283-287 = 63.3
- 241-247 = 61.5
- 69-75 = 55.4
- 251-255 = 62.3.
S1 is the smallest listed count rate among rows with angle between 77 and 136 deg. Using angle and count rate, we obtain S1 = 52.18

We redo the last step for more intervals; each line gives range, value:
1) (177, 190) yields 59.23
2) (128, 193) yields 52.57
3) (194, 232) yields 59.89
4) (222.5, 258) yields 60.03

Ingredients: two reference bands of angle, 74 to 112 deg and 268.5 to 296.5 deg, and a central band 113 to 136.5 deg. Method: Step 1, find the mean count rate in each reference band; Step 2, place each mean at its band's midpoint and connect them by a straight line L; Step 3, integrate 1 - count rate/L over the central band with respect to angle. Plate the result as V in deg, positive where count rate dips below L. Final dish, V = 0.3 deg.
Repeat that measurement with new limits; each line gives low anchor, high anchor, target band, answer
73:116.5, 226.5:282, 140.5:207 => -1.7 deg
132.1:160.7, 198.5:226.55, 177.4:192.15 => -0.4 deg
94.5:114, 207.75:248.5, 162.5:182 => -0.5 deg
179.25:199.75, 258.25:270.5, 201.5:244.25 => 0.5 deg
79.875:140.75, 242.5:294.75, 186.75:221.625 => -1.8 deg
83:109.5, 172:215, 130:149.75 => 0.8 deg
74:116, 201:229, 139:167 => 0.5 deg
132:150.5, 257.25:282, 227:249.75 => -0.1 deg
